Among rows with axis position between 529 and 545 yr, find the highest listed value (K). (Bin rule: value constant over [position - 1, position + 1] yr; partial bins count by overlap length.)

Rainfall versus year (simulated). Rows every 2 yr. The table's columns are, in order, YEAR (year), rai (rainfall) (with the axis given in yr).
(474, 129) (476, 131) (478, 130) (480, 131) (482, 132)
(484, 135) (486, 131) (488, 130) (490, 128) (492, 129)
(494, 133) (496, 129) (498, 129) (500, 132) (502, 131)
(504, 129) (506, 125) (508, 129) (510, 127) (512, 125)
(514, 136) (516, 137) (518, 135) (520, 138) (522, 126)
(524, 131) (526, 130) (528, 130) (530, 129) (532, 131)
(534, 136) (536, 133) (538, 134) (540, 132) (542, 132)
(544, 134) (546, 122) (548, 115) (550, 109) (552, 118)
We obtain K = 136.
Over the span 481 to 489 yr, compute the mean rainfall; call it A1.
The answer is 132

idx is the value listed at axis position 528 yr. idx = 130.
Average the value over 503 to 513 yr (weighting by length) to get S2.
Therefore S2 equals 127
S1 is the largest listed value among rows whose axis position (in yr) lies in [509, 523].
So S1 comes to 138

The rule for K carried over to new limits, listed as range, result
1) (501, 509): 131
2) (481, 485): 135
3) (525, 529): 130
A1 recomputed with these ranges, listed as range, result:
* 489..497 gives 130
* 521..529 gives 129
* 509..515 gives 129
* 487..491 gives 129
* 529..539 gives 133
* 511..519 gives 133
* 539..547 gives 130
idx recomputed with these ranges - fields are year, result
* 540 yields 132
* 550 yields 109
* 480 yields 131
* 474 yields 129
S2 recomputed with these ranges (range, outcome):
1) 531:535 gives 134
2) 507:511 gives 128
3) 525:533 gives 130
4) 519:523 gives 132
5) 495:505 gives 130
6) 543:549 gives 124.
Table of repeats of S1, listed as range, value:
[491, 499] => 133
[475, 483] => 132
